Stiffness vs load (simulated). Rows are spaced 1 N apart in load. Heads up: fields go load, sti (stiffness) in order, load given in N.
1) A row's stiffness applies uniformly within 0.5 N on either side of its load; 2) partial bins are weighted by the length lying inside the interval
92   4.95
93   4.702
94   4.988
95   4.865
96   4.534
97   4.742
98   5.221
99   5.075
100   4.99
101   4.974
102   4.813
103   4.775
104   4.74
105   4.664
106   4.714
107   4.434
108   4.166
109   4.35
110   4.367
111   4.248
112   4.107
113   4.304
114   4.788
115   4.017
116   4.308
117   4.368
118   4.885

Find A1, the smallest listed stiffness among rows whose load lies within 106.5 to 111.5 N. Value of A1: 4.166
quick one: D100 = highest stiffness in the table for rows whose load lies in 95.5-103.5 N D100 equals 5.221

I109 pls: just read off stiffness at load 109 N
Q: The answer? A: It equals 4.35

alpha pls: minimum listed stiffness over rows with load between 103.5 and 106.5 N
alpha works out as 4.664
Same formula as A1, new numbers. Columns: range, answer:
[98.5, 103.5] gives 4.775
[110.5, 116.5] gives 4.017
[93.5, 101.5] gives 4.534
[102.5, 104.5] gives 4.74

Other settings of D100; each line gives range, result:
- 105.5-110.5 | 4.714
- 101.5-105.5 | 4.813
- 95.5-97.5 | 4.742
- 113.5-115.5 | 4.788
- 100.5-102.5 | 4.974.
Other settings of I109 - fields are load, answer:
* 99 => 5.075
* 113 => 4.304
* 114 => 4.788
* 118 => 4.885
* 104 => 4.74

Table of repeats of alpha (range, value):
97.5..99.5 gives 5.075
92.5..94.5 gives 4.702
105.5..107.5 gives 4.434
